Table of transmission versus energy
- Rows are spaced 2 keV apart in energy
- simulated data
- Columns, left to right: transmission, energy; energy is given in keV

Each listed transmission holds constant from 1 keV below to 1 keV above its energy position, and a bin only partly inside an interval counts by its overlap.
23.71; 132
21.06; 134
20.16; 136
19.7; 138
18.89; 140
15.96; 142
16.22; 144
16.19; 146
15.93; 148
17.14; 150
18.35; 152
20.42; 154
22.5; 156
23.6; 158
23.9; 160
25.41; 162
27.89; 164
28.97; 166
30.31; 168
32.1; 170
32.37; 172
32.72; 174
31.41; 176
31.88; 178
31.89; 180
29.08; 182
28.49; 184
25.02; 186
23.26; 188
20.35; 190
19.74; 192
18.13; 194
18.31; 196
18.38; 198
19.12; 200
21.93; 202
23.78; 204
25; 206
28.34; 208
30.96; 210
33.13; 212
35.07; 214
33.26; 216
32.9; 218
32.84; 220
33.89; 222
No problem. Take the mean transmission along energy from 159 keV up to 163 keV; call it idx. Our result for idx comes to 24.7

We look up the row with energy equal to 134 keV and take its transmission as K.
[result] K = 21.06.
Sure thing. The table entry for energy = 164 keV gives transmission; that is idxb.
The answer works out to 27.89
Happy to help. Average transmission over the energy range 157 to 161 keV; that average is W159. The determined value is 23.8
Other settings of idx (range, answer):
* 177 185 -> 30.3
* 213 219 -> 33.7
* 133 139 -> 20.3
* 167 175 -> 31.9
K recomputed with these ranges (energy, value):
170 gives 32.1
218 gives 32.9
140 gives 18.89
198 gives 18.38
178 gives 31.88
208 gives 28.34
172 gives 32.37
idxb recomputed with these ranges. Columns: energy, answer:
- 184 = 28.49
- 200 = 19.12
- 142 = 15.96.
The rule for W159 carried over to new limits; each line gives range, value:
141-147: 16.1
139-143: 17.4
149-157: 19.6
